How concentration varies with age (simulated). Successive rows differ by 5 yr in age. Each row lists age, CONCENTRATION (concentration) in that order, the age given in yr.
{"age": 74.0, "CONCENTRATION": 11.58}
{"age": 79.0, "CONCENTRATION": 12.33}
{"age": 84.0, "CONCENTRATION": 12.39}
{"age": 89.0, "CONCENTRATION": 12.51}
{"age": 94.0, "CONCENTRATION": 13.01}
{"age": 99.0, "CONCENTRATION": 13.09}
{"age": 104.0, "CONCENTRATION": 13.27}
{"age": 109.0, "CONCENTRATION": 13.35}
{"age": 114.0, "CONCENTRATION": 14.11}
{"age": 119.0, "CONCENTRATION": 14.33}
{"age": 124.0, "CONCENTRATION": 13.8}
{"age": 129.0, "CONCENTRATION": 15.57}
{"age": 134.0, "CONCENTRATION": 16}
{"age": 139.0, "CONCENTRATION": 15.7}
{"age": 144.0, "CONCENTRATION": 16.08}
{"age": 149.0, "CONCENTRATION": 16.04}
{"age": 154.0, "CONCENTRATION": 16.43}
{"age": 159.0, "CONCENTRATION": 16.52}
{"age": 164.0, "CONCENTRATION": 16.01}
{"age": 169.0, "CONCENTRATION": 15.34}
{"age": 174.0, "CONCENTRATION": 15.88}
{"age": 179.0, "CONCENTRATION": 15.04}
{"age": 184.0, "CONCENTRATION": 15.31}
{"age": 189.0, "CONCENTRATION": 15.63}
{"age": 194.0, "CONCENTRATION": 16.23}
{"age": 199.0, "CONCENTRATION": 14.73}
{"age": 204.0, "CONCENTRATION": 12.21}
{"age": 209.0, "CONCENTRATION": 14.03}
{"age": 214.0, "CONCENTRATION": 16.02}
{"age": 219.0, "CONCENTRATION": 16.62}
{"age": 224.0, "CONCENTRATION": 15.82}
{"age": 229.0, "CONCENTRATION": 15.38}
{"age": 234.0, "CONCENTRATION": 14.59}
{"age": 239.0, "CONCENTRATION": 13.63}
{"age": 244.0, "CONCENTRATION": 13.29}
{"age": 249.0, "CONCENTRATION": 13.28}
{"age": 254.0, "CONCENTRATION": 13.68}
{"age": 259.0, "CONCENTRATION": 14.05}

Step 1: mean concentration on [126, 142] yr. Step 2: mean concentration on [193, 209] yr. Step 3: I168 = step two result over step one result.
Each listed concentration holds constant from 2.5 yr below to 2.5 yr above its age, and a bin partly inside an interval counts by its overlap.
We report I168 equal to 0.90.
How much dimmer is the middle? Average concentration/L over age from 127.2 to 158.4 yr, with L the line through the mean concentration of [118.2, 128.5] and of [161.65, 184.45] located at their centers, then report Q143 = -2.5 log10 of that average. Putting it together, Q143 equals -0.086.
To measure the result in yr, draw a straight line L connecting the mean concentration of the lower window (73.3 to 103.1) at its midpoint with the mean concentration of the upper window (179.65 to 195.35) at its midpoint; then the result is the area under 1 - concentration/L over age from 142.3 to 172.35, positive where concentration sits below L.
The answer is -2.8 yr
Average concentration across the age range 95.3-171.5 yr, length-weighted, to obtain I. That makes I 15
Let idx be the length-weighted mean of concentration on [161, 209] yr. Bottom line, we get 15.1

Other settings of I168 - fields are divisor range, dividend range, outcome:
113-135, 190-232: 1.03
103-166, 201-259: 0.95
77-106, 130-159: 1.26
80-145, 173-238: 1.08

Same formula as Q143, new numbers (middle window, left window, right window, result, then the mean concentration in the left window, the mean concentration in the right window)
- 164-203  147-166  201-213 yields -0.04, 16.3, 13.5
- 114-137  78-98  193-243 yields -0.12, 12.6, 14.8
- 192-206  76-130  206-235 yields 0.05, 13.4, 15.4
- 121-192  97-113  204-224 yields -0.11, 13.3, 15.2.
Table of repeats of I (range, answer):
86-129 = 13.5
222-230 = 15.6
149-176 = 16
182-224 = 15.1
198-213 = 13.8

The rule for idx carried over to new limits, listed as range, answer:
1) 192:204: 14.8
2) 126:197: 15.8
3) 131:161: 16.1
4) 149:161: 16.4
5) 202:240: 14.9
